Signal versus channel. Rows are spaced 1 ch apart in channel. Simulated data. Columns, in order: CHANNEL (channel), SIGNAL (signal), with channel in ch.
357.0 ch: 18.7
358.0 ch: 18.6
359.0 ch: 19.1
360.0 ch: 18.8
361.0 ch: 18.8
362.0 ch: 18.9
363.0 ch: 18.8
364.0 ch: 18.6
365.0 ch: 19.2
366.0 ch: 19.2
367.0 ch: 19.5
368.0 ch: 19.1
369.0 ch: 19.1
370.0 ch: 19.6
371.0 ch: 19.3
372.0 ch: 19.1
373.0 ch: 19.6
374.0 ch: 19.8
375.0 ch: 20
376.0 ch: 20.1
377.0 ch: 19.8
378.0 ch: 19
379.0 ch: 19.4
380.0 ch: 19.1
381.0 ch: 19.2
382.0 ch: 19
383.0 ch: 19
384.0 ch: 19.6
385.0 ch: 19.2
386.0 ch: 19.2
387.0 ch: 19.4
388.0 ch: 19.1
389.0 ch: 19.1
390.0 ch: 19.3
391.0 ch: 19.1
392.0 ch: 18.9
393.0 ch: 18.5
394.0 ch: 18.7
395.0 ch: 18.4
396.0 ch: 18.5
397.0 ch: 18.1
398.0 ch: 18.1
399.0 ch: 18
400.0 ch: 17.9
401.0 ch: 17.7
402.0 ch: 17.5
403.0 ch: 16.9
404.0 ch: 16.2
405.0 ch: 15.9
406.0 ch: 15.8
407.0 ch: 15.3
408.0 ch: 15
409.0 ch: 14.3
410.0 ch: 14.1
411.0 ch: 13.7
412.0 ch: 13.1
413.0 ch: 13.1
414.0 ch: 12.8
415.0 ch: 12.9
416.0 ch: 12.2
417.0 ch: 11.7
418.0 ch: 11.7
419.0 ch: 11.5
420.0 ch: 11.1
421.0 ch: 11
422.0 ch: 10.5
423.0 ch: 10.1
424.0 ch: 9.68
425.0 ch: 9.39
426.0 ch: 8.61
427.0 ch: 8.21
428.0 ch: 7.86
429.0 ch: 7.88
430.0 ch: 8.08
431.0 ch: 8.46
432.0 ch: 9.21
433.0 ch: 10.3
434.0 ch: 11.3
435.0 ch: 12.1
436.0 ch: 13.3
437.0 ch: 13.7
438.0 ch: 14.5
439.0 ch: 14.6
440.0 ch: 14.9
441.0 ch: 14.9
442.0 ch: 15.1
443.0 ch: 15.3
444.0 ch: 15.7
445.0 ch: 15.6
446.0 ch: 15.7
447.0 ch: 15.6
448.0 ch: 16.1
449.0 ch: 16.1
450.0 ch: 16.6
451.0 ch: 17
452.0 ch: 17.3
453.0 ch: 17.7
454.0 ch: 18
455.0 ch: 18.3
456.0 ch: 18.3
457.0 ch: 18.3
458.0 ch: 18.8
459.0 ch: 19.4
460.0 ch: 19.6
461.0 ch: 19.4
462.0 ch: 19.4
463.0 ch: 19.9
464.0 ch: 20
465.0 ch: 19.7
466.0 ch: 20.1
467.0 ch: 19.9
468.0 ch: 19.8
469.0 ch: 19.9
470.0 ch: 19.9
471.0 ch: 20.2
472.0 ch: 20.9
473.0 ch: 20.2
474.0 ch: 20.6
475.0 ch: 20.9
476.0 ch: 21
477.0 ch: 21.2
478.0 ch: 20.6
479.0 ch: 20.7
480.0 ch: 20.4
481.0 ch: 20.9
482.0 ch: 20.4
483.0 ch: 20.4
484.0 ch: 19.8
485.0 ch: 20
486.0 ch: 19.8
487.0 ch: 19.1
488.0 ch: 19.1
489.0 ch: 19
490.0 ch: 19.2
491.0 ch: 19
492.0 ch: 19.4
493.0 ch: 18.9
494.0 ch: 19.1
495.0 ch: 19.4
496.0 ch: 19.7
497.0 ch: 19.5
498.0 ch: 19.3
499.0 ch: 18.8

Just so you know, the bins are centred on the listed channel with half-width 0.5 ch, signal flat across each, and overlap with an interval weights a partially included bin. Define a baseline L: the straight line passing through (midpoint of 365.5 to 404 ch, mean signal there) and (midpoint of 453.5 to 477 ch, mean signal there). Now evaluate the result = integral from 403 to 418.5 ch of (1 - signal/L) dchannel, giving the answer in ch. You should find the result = 4.2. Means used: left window 18.9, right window 19.7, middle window 14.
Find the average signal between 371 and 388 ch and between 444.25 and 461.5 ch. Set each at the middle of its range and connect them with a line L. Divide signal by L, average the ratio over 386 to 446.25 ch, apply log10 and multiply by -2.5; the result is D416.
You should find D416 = 0.29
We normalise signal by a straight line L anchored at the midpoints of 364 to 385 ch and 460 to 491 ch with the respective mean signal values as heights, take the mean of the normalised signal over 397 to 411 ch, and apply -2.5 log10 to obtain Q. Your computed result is 0.196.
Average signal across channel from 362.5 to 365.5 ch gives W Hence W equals 18.9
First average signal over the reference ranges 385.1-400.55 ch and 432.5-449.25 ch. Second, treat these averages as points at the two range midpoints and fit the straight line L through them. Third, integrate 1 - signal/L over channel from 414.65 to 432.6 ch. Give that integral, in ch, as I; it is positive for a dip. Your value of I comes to 6.7 ch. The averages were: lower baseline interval 18.7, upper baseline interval 14.4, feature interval 9.98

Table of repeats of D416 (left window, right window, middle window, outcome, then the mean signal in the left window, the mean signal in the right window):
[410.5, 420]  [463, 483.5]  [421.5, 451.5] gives 0.23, 12.4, 20.4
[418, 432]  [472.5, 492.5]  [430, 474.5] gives -0.15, 9.49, 20.1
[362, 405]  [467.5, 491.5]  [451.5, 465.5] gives 0.06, 18.8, 20.1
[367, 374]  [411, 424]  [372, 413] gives -0.14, 19.4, 11.8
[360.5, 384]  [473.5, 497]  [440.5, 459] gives 0.18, 19.3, 19.9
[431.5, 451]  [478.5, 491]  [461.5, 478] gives -0.13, 14.3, 19.9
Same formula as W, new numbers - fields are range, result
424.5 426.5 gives 9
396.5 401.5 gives 18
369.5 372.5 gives 19.3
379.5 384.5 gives 19.2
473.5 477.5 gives 20.9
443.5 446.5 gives 15.7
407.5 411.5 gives 14.3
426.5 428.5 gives 8.04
